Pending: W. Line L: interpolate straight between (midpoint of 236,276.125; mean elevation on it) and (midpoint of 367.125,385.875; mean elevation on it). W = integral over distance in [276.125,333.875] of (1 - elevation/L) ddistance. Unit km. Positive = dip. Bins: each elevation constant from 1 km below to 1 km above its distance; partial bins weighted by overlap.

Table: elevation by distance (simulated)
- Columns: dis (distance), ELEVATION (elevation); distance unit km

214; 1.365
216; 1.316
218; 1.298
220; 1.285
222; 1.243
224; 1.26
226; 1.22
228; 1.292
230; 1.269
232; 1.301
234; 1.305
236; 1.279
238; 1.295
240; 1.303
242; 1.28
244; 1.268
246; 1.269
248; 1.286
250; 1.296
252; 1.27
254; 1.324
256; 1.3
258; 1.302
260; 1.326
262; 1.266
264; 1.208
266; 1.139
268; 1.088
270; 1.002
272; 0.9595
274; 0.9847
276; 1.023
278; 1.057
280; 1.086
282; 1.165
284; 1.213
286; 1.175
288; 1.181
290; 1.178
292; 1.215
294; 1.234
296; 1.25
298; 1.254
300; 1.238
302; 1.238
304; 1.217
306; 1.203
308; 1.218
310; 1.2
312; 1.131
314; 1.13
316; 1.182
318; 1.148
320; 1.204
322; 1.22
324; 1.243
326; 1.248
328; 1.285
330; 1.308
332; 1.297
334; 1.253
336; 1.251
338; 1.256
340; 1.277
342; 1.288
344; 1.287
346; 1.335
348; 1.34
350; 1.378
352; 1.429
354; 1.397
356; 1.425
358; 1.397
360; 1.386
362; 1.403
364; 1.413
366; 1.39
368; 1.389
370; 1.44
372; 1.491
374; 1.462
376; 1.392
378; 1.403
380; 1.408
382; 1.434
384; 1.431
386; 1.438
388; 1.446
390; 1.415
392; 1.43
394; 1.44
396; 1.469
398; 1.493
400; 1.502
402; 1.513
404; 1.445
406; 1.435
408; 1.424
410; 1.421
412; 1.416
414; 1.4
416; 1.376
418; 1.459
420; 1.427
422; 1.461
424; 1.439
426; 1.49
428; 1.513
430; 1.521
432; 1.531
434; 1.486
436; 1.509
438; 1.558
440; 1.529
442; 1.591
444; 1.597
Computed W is 4.4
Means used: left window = 1.22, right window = 1.43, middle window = 1.2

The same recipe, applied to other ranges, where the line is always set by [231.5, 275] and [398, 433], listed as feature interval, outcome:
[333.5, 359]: 0.5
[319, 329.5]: 0.7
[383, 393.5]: -0.1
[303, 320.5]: 1.7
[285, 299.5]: 0.8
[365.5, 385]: -0.3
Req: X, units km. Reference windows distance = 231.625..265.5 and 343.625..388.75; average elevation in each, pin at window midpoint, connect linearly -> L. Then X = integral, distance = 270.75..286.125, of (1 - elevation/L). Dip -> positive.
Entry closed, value 2.8 km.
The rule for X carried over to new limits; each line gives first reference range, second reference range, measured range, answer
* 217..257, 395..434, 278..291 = 1.7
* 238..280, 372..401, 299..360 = 2.9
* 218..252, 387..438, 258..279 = 3.2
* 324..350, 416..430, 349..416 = -2.4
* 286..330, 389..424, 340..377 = -1.6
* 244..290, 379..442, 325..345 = 0.6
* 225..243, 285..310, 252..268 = 0.0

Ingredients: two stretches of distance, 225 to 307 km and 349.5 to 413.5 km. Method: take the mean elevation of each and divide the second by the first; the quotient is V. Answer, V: 1.2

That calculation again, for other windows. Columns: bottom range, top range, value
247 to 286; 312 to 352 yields 1.07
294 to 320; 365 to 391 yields 1.19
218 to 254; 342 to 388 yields 1.10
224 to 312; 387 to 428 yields 1.19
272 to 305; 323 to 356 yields 1.12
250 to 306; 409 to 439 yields 1.24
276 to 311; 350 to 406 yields 1.20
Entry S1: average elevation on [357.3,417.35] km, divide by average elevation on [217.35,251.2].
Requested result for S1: 1.1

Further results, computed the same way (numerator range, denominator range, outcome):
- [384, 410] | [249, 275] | 1.22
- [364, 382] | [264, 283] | 1.34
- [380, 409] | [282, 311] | 1.19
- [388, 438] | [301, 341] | 1.19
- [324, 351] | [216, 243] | 1.01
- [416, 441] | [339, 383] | 1.07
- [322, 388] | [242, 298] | 1.14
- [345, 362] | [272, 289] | 1.26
